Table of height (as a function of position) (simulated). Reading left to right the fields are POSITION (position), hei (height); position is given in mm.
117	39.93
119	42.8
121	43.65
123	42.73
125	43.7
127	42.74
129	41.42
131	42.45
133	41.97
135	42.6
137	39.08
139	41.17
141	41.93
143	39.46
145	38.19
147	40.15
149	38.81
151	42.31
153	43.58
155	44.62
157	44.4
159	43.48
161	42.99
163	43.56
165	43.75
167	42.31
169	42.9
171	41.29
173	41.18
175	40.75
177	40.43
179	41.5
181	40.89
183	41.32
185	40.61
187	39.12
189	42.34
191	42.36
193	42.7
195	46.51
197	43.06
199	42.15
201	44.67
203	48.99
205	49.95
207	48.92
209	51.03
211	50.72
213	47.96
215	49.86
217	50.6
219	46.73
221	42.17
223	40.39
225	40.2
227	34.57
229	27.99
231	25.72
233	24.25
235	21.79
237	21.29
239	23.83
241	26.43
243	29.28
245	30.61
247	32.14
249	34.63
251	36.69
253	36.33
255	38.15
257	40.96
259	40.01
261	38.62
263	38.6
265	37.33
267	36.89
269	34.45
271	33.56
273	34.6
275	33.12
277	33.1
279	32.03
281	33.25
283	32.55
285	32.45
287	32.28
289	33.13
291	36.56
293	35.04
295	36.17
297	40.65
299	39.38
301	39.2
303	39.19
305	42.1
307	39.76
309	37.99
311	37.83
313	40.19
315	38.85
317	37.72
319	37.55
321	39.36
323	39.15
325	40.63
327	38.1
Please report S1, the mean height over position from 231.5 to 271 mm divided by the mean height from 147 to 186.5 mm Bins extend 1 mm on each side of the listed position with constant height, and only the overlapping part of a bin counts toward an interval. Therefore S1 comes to 0.78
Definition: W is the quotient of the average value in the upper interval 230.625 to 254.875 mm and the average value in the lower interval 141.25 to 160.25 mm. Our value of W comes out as 0.7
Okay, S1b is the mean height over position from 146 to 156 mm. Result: 41.9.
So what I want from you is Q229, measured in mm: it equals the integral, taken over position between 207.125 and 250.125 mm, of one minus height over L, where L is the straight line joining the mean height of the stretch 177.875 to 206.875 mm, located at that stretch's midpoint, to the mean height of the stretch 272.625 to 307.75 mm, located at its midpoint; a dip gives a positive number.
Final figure 4.98 mm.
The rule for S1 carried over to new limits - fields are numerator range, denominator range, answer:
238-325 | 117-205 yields 0.85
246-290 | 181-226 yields 0.78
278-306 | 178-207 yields 0.83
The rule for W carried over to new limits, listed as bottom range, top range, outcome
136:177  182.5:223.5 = 1.09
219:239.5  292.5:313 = 1.25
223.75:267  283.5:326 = 1.16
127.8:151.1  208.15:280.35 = 0.88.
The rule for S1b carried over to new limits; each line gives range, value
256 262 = 39.9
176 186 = 41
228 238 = 24.2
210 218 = 49.8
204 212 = 50.2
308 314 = 38.7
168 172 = 42.1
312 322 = 38.7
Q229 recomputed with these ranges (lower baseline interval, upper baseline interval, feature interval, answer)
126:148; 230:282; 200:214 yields -5.0 mm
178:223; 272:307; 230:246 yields 6.1 mm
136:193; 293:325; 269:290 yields 3.4 mm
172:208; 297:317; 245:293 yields 6.4 mm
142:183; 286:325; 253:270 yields 0.5 mm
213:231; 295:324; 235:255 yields 5.1 mm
